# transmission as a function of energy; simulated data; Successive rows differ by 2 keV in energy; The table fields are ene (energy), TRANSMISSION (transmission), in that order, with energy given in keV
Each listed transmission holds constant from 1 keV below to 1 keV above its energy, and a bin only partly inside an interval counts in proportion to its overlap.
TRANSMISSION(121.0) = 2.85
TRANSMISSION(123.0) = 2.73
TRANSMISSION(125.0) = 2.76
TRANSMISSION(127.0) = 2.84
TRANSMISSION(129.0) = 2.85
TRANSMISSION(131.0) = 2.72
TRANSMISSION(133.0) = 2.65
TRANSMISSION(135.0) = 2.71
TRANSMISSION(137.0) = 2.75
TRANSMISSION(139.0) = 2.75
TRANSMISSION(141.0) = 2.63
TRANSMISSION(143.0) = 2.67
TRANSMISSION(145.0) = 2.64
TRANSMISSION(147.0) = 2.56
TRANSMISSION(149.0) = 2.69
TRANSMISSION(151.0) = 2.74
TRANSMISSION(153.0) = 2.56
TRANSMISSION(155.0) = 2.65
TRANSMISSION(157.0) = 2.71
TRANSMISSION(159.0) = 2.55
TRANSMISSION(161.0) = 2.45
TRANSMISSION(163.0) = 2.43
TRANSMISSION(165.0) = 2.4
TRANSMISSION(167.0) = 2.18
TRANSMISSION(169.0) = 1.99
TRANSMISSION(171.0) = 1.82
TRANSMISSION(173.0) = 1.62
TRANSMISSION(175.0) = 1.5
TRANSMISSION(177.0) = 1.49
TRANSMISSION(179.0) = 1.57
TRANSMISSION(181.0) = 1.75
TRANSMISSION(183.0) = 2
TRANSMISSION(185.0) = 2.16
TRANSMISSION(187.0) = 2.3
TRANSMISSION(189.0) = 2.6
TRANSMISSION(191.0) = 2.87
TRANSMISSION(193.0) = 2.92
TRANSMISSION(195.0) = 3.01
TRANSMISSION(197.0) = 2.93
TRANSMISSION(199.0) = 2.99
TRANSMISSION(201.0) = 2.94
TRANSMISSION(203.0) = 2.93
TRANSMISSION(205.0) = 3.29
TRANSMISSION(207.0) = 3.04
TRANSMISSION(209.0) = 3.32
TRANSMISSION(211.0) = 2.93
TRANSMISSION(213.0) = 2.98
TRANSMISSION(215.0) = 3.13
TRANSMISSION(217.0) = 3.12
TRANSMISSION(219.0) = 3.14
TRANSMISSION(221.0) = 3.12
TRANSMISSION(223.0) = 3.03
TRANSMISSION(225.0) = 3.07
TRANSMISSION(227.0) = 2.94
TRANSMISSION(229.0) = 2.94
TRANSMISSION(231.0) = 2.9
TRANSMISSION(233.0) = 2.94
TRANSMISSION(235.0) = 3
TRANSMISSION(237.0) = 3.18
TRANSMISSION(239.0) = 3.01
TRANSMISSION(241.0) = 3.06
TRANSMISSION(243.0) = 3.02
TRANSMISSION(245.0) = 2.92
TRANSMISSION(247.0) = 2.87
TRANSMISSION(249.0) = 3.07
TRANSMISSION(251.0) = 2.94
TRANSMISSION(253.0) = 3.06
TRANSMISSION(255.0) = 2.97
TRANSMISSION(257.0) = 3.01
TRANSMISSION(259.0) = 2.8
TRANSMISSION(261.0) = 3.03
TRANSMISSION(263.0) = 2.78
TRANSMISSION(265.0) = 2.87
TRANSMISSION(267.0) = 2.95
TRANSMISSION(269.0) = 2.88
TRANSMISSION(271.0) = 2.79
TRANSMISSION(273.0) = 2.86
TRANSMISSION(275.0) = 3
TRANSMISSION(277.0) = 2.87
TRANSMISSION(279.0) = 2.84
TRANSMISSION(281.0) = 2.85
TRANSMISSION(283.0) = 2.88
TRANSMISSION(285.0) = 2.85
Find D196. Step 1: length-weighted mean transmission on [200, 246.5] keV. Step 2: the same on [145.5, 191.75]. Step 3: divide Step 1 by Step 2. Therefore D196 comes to 1.35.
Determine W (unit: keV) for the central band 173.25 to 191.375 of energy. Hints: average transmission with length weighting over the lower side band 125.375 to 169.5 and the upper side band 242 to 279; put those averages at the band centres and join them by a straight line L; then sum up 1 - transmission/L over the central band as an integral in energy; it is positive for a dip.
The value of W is 4.9 keV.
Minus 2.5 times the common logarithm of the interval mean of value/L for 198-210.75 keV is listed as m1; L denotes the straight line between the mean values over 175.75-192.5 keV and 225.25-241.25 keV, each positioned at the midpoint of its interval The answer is -0.24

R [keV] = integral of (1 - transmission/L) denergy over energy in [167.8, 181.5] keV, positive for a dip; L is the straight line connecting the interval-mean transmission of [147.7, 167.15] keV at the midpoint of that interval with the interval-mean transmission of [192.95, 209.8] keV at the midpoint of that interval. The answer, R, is 5.3 keV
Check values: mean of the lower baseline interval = 2.55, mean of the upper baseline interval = 3.04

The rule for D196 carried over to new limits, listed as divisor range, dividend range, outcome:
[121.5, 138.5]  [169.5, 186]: 0.63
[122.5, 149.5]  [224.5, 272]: 1.09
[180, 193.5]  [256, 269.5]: 1.24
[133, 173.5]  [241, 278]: 1.18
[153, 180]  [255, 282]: 1.36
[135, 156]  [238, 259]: 1.12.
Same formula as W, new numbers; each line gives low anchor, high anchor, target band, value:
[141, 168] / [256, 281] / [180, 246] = -3.9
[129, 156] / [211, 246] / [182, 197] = 1.5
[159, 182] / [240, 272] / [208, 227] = -4.5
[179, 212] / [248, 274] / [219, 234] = -1.0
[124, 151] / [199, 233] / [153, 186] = 8.7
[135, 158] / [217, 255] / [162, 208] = 7.3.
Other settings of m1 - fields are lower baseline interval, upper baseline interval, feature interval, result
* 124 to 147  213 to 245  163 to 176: 0.40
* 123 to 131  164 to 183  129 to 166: -0.12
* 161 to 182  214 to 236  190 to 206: -0.21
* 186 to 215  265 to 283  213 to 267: -0.03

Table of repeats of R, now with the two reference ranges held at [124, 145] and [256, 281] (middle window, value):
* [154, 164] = 0.72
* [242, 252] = -0.35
